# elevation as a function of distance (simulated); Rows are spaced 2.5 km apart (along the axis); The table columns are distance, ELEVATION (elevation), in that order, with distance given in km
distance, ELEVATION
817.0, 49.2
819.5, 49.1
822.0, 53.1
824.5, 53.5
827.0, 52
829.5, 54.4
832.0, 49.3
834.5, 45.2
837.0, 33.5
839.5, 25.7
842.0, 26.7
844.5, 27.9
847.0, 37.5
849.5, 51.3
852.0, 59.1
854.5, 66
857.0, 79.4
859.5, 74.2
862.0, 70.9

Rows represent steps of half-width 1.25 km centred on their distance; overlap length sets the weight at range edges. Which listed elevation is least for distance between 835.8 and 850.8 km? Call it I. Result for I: 25.7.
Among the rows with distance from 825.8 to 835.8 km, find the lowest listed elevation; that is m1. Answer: 45.2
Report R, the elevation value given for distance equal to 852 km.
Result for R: 59.1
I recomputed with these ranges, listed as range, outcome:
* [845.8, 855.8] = 37.5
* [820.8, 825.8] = 53.1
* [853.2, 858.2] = 66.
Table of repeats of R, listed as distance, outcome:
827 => 52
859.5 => 74.2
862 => 70.9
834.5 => 45.2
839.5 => 25.7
